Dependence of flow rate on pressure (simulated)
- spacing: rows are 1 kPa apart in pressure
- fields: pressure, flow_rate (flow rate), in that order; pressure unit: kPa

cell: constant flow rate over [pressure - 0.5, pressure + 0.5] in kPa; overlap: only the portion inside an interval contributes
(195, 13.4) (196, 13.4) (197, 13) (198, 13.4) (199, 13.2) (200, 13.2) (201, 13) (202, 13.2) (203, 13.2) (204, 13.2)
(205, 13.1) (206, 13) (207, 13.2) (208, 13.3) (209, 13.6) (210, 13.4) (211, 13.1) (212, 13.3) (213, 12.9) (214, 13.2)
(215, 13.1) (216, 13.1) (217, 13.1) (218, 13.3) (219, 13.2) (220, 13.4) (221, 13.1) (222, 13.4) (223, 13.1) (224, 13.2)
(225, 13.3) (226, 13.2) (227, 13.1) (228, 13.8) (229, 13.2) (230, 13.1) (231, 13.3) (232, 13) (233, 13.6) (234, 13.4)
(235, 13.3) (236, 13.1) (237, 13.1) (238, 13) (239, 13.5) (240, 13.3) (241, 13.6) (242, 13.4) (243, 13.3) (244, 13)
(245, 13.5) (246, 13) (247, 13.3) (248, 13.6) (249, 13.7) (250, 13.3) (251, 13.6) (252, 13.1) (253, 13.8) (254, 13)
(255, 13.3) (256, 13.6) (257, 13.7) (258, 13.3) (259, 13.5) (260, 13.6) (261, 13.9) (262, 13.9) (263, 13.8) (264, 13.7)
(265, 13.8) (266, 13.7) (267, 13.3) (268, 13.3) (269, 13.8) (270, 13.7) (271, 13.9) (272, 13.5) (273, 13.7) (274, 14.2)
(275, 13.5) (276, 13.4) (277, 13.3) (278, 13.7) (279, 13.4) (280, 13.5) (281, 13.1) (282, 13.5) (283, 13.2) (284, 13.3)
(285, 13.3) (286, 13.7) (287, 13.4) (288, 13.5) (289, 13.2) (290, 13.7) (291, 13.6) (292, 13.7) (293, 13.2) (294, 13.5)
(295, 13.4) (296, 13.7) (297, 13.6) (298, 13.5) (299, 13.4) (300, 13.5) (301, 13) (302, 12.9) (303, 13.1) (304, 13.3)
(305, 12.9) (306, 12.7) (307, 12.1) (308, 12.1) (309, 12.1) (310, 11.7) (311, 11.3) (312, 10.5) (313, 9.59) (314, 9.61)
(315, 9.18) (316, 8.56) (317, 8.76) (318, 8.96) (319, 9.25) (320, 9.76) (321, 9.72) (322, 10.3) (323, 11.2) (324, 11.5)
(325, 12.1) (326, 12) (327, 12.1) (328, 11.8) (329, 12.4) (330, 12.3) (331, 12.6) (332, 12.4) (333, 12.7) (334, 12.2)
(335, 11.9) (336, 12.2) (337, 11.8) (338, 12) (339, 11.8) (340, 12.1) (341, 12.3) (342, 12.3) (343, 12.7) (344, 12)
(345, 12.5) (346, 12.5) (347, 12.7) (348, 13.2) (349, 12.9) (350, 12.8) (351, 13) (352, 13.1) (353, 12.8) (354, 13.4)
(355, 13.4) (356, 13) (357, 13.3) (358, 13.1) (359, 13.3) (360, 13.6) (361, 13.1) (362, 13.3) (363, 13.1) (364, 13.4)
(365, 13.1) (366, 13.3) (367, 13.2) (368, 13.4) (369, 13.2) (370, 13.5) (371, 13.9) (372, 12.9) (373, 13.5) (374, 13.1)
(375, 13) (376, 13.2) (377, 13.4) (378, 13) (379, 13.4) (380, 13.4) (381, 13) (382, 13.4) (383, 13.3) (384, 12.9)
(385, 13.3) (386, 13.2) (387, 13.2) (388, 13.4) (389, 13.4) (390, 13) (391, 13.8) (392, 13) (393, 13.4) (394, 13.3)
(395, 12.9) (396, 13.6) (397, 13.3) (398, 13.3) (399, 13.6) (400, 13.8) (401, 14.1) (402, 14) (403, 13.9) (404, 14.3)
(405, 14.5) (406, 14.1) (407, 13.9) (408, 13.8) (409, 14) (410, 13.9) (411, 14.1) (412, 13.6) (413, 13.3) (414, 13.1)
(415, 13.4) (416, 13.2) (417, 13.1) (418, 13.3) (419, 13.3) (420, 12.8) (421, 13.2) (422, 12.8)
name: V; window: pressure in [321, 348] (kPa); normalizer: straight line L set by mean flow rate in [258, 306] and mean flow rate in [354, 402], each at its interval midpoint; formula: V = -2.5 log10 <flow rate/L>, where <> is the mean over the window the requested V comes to 0.113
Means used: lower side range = 13.5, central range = 12.1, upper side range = 13.3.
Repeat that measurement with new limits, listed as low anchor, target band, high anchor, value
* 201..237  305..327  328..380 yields 0.21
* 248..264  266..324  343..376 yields 0.08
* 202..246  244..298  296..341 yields -0.09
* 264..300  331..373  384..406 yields 0.06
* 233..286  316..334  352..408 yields 0.20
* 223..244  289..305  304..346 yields -0.12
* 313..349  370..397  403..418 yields -0.03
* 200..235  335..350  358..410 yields 0.09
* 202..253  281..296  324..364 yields -0.04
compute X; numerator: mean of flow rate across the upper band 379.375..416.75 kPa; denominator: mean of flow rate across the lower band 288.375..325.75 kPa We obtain 1.1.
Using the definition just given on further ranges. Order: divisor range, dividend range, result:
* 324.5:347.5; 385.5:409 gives 1.11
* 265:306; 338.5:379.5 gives 0.97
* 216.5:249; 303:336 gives 0.85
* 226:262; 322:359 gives 0.93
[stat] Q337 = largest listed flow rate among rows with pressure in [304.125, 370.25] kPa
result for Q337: 13.6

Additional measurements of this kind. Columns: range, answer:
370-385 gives 13.9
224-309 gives 14.2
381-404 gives 14.3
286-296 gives 13.7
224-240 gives 13.8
